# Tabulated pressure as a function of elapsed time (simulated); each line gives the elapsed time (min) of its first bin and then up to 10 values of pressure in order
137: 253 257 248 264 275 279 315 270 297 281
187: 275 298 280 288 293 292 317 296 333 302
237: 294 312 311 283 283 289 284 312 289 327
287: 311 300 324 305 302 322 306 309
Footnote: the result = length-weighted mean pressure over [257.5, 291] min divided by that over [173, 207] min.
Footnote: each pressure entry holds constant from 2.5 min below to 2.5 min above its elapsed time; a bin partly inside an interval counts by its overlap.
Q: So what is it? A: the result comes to 1.1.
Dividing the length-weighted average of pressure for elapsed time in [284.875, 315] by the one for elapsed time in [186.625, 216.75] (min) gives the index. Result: 1.07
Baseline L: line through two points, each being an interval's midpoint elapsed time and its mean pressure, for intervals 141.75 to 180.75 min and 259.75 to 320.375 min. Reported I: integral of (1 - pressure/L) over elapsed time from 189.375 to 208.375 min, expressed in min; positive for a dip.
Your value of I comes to -0.3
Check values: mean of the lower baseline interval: 277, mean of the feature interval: 289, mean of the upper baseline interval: 306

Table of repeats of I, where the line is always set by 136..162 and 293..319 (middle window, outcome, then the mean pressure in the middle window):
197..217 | -0.92 min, 293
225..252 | -1.64 min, 307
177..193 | -0.72 min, 285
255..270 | 0.56 min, 286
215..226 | -0.98 min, 310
